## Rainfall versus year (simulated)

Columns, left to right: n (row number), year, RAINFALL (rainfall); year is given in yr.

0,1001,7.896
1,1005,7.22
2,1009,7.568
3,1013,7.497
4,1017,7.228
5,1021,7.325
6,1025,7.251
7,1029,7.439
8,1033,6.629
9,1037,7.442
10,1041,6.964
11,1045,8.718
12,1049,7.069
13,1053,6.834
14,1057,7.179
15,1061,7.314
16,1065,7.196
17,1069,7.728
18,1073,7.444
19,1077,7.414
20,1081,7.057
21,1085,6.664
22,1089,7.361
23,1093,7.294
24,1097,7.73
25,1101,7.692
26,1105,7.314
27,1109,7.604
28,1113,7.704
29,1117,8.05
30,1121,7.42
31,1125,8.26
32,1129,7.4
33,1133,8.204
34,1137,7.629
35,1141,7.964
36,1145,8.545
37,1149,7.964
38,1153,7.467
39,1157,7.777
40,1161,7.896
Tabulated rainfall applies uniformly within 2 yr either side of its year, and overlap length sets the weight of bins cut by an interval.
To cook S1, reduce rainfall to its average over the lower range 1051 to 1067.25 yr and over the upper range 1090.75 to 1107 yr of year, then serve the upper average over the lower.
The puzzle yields 1.1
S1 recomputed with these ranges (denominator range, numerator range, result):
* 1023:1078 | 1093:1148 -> 1.06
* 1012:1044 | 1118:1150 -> 1.09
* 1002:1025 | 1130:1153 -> 1.08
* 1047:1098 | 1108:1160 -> 1.08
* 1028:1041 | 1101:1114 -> 1.06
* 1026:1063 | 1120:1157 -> 1.08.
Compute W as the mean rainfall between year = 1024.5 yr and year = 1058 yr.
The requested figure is 7.28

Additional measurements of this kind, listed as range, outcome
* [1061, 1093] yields 7.27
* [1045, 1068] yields 7.28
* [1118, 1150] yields 7.93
